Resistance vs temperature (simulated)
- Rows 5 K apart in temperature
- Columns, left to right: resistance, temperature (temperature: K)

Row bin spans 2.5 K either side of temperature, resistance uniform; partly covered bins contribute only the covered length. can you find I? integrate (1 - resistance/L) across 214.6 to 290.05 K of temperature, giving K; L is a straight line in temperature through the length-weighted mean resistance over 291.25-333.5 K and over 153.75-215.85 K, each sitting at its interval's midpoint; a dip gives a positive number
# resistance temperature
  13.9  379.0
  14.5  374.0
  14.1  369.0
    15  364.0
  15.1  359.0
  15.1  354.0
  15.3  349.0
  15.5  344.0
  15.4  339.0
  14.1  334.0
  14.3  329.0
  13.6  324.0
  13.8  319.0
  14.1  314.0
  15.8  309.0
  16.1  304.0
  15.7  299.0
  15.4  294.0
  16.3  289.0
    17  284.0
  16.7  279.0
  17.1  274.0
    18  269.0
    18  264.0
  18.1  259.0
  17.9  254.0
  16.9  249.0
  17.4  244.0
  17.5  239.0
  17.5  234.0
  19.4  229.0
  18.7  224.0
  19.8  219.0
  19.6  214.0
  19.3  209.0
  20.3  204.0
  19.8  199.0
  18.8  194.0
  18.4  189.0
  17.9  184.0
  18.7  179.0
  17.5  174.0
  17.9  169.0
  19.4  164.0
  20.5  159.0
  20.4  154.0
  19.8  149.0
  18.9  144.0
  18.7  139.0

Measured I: -4.53 K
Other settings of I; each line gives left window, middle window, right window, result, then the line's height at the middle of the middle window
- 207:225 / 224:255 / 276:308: 0.98 K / 18.4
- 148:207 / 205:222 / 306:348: -1.49 K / 18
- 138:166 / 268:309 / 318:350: -1.52 K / 15.8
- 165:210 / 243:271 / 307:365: -1.44 K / 16.9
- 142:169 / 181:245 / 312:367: -2.67 K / 18.1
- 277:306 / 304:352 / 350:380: 2.19 K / 15.4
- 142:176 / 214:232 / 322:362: -1.63 K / 17.7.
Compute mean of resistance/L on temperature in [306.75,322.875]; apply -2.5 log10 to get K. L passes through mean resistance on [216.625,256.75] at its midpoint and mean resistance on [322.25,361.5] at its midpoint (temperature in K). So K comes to 0.09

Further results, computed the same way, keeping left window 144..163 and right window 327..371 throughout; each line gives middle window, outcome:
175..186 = 0.06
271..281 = -0.01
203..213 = -0.06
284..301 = 0.03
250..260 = -0.03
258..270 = -0.06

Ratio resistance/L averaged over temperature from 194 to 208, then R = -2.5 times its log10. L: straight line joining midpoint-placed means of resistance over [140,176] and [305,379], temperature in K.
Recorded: -0.09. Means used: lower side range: 19.2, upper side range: 14.7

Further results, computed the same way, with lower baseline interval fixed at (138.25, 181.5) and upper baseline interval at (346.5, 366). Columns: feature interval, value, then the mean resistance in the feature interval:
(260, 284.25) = -0.04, 17.4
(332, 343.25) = 0.04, 14.9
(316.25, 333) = 0.14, 13.9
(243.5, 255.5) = 0.00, 17.4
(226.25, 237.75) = -0.04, 18.4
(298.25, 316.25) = 0.05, 15.4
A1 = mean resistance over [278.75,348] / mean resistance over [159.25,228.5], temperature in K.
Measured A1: 0.80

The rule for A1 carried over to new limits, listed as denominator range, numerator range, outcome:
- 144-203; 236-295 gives 0.91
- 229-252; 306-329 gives 0.82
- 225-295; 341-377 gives 0.86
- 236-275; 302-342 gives 0.83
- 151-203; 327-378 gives 0.78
